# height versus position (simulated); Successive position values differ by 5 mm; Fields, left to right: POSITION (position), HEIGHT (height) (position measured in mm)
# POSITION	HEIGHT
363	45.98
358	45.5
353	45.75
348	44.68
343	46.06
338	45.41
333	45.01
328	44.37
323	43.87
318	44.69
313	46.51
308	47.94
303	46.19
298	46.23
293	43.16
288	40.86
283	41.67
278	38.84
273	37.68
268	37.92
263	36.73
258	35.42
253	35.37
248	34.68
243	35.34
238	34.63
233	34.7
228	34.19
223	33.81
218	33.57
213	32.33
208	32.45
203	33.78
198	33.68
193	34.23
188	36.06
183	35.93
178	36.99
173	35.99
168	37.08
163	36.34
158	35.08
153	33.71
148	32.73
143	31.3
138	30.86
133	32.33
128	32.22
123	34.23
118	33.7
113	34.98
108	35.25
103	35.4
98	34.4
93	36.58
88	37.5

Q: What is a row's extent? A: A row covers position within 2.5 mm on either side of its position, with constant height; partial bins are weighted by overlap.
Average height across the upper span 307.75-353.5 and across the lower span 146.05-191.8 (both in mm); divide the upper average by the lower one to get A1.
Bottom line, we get 1.3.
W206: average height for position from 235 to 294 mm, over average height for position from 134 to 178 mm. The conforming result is 1.1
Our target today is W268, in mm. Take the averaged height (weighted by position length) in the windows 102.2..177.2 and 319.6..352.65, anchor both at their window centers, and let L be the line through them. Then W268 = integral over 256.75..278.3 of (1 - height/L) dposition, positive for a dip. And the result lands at 2.0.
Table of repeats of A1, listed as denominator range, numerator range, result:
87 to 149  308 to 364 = 1.34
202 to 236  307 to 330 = 1.35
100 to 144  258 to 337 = 1.27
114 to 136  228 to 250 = 1.05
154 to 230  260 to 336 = 1.23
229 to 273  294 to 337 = 1.28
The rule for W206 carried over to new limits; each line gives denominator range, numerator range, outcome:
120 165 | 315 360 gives 1.36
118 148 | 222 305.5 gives 1.18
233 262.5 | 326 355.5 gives 1.29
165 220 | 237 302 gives 1.11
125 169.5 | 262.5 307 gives 1.24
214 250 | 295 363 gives 1.33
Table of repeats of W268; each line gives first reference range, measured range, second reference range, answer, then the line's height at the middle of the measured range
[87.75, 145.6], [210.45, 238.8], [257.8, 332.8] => 3.8 mm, 39.1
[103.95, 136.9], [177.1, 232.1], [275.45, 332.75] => 6.0 mm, 38.5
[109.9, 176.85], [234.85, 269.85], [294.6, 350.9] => 4.5 mm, 41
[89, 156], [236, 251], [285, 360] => 2.1 mm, 40.6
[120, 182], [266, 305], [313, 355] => 0.6 mm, 42.2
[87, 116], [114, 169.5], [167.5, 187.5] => 3.7 mm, 36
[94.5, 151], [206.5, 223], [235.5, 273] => 1.0 mm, 35.1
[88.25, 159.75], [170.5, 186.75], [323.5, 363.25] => 0.2 mm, 36.7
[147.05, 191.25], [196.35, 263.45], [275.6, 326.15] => 8.9 mm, 39.5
